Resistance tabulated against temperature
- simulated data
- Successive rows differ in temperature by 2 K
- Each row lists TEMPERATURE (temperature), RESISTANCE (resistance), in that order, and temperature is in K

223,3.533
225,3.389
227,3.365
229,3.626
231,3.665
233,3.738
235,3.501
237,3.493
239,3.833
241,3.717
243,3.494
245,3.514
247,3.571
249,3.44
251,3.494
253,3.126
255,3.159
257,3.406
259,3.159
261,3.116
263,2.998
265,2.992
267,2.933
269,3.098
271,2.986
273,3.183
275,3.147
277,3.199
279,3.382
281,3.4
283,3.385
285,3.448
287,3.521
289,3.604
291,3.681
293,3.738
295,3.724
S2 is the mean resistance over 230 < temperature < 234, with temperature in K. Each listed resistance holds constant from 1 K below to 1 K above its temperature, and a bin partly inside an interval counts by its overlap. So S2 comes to 3.7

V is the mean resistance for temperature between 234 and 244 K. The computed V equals 3.61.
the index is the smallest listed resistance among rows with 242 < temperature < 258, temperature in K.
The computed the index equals 3.126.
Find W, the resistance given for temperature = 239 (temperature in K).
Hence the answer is 3.833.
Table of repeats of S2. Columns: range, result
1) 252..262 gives 3.19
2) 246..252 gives 3.5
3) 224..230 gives 3.46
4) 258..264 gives 3.09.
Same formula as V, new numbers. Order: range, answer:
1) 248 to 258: 3.33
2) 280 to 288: 3.44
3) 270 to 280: 3.18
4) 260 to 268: 3.01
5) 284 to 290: 3.52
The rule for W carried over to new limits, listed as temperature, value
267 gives 2.933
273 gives 3.183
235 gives 3.501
